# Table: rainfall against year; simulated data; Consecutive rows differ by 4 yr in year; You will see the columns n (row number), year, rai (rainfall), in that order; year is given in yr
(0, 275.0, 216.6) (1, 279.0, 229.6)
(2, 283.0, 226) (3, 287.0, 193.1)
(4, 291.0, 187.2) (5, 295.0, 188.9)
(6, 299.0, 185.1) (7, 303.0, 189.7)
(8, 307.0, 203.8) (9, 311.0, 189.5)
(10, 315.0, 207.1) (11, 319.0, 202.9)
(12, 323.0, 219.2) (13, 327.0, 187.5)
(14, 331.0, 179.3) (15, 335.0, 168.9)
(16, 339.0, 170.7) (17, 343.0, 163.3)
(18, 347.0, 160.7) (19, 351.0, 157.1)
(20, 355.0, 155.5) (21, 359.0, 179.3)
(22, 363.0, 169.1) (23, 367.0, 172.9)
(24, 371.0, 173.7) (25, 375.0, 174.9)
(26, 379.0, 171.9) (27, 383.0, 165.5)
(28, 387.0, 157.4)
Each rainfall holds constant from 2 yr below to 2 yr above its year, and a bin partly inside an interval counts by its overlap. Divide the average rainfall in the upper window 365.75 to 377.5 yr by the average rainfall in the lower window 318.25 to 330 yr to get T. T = 0.86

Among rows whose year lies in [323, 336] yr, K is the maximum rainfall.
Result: 219.2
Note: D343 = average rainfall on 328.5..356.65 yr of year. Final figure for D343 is 166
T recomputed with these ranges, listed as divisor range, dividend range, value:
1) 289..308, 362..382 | 0.91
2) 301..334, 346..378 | 0.86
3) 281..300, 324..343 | 0.90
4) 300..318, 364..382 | 0.88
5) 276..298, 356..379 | 0.85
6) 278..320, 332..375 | 0.84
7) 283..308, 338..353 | 0.84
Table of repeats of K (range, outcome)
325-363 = 187.5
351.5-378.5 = 179.3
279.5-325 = 226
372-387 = 174.9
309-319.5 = 207.1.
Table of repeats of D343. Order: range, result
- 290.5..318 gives 194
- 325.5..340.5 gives 176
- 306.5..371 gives 180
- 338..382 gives 168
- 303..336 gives 195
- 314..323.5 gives 209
